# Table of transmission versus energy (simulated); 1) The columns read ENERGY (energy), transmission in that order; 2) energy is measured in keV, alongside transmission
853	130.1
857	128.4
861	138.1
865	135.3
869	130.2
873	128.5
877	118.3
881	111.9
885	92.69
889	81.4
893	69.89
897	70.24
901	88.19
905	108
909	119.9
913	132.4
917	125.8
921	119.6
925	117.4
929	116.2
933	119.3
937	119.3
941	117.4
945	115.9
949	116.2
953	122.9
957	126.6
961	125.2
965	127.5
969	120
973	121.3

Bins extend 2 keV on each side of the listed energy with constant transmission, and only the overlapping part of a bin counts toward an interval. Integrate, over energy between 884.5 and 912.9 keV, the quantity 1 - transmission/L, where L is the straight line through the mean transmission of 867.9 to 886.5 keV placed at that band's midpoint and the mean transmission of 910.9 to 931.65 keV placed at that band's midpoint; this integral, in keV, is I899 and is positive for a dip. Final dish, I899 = 6.3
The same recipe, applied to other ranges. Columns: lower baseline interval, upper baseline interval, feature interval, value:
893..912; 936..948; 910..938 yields -3.8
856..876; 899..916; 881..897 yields 5.0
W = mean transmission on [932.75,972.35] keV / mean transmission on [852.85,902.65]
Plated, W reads 1.1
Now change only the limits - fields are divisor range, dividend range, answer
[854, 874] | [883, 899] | 0.59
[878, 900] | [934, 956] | 1.37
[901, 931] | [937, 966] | 1.03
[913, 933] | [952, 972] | 1.03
